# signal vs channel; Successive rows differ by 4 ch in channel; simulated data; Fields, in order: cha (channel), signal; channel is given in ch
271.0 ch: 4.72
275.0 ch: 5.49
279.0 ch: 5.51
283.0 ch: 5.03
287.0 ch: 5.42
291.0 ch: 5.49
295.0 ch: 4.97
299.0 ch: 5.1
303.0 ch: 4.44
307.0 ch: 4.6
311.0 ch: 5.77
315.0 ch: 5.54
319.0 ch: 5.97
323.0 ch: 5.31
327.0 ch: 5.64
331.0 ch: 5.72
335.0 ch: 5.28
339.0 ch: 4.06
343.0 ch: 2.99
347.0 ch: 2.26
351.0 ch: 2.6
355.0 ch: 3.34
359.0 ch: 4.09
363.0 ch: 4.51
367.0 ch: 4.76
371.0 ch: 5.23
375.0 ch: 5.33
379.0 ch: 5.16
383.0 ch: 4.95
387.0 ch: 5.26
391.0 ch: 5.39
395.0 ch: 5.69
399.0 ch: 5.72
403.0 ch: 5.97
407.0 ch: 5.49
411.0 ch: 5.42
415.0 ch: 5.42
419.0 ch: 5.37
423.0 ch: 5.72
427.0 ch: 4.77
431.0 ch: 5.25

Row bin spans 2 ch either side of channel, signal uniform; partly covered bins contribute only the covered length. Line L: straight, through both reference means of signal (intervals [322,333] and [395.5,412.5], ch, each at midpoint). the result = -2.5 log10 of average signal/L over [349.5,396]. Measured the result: 0.197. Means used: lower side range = 5.58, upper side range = 5.66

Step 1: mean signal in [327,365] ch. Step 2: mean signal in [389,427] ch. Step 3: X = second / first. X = 1.40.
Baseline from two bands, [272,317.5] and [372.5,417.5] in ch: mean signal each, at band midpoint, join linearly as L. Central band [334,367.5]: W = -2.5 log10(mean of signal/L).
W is 0.40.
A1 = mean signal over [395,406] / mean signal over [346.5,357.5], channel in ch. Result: 2.02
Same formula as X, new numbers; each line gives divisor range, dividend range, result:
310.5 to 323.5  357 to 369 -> 0.79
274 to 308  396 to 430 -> 1.07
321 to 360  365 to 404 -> 1.29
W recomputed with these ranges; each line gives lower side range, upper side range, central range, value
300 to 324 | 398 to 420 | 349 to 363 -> 0.47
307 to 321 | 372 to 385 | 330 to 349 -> 0.34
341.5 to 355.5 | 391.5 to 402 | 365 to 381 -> -0.21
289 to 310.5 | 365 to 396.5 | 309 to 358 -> 0.12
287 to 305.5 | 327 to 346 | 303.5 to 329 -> -0.14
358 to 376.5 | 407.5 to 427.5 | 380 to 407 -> -0.08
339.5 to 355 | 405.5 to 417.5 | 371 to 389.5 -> -0.24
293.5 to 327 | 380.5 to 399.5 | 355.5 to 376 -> 0.15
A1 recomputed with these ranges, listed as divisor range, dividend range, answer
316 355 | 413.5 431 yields 1.21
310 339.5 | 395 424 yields 1.02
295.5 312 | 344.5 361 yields 0.62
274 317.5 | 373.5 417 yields 1.04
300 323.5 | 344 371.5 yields 0.71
